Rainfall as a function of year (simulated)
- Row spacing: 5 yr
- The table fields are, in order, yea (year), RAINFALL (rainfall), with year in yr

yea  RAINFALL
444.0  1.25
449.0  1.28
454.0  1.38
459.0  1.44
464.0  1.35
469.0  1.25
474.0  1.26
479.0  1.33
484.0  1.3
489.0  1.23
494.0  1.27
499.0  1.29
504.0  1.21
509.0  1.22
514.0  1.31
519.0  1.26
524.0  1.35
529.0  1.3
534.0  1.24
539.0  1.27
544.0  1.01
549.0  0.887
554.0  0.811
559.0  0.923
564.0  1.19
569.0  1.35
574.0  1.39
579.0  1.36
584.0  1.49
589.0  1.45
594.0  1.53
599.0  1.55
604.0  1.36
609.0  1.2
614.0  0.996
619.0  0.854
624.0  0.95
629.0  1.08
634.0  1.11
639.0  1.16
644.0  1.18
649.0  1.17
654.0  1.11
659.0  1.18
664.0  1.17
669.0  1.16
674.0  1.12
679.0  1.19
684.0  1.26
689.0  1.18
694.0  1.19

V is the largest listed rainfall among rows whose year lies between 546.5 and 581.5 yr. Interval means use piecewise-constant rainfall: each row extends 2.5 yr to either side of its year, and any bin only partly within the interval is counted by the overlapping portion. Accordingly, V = 1.39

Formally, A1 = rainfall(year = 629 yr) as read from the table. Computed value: 1.08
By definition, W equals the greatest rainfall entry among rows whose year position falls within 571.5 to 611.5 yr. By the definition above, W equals 1.55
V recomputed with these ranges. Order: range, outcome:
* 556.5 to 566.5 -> 1.19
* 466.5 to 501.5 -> 1.33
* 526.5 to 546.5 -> 1.3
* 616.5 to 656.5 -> 1.18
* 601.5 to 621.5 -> 1.36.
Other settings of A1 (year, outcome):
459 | 1.44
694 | 1.19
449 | 1.28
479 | 1.33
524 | 1.35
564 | 1.19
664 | 1.17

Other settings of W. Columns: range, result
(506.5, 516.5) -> 1.31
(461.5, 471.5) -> 1.35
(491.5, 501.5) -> 1.29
